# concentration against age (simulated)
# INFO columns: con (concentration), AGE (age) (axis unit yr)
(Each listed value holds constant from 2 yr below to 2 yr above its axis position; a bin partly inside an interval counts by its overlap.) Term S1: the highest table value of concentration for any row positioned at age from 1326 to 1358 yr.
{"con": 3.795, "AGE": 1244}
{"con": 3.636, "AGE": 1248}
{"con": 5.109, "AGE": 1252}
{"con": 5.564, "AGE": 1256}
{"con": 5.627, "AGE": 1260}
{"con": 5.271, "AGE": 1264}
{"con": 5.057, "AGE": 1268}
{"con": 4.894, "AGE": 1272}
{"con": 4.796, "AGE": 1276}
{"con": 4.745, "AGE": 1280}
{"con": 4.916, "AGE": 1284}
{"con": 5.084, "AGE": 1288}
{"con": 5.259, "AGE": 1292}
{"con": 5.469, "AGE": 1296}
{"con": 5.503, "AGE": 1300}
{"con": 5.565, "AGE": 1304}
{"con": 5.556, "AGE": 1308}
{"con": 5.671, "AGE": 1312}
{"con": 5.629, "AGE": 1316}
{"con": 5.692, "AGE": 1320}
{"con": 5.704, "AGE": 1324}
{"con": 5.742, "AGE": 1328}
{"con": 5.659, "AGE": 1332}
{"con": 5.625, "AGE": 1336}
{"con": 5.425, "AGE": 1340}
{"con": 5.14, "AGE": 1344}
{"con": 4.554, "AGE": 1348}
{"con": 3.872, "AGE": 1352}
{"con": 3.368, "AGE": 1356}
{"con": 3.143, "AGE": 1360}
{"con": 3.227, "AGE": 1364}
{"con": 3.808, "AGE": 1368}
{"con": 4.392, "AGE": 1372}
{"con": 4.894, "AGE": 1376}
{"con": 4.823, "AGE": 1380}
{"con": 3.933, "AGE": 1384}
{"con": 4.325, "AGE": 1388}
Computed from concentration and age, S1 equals 5.742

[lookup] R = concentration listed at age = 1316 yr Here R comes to 5.629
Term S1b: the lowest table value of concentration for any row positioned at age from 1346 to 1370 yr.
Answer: 3.143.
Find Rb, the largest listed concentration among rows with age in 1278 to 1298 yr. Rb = 5.469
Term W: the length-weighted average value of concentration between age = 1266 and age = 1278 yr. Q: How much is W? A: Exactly 4.92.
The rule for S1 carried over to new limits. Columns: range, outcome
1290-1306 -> 5.565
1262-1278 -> 5.271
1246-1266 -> 5.627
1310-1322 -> 5.692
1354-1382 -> 4.894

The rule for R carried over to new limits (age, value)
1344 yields 5.14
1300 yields 5.503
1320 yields 5.692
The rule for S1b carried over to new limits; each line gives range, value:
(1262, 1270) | 5.057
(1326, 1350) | 4.554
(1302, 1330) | 5.556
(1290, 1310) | 5.259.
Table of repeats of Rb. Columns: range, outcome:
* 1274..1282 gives 4.796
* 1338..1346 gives 5.425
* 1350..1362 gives 3.872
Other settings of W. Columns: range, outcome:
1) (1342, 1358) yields 4.23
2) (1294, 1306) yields 5.51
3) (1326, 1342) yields 5.61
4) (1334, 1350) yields 5.19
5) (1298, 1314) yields 5.57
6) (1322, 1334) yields 5.7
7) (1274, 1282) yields 4.77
